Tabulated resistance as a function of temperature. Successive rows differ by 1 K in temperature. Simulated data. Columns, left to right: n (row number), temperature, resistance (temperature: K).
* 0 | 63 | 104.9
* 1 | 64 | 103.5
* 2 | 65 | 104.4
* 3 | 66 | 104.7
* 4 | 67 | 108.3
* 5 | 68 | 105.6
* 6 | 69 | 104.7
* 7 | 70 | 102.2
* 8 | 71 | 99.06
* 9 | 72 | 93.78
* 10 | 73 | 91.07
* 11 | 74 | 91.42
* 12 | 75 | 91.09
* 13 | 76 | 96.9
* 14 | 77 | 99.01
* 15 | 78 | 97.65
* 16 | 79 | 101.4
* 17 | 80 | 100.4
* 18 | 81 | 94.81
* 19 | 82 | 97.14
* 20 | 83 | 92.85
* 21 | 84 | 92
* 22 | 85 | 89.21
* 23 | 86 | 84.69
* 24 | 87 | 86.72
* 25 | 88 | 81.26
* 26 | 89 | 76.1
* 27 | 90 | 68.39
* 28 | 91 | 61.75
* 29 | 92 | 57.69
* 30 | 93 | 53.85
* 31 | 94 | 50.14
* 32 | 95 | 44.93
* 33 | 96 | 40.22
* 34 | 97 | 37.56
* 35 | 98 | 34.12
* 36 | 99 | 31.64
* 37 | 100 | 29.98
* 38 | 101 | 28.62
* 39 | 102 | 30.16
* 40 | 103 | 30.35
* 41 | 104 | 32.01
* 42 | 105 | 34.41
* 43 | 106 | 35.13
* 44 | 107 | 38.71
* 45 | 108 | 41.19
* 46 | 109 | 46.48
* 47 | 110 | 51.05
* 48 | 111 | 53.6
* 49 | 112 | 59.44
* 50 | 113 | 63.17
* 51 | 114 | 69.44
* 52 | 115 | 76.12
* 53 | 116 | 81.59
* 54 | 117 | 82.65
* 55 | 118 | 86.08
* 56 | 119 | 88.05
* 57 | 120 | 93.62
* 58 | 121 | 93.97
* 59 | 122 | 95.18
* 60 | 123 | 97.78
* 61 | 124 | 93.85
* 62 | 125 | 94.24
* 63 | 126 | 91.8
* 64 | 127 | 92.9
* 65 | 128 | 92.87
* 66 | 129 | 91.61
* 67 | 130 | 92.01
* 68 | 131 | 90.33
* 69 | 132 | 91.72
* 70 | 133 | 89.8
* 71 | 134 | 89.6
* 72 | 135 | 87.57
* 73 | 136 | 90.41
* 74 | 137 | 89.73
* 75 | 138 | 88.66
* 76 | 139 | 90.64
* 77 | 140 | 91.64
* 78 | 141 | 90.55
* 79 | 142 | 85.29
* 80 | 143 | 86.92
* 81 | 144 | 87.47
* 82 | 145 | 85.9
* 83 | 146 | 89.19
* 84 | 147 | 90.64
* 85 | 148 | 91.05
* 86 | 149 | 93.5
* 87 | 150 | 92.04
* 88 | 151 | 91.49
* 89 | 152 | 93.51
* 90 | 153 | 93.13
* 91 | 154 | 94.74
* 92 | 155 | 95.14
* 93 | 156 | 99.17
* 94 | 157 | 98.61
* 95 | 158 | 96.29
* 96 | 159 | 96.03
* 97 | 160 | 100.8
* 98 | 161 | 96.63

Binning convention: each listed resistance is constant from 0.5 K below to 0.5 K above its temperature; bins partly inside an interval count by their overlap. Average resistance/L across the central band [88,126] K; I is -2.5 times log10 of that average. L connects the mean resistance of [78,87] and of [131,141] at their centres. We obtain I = 0.47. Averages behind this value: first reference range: 93.9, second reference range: 90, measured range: 59.7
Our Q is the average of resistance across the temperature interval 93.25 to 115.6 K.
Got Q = 43.9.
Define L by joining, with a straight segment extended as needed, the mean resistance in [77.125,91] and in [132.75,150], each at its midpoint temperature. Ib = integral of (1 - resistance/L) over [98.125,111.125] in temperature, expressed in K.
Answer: 7.6 K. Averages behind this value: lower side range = 88.7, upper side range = 89.4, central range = 36.6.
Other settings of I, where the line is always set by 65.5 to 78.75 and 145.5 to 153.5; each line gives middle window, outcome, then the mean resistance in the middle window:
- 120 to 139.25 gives 0.02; 91.9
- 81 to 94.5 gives 0.26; 77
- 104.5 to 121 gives 0.44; 63.5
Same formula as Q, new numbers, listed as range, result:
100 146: 75.1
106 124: 71.3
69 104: 72.2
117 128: 92.3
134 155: 90.3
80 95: 77.3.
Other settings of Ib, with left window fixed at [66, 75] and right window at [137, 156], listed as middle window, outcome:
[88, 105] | 9.1 K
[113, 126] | 1.0 K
